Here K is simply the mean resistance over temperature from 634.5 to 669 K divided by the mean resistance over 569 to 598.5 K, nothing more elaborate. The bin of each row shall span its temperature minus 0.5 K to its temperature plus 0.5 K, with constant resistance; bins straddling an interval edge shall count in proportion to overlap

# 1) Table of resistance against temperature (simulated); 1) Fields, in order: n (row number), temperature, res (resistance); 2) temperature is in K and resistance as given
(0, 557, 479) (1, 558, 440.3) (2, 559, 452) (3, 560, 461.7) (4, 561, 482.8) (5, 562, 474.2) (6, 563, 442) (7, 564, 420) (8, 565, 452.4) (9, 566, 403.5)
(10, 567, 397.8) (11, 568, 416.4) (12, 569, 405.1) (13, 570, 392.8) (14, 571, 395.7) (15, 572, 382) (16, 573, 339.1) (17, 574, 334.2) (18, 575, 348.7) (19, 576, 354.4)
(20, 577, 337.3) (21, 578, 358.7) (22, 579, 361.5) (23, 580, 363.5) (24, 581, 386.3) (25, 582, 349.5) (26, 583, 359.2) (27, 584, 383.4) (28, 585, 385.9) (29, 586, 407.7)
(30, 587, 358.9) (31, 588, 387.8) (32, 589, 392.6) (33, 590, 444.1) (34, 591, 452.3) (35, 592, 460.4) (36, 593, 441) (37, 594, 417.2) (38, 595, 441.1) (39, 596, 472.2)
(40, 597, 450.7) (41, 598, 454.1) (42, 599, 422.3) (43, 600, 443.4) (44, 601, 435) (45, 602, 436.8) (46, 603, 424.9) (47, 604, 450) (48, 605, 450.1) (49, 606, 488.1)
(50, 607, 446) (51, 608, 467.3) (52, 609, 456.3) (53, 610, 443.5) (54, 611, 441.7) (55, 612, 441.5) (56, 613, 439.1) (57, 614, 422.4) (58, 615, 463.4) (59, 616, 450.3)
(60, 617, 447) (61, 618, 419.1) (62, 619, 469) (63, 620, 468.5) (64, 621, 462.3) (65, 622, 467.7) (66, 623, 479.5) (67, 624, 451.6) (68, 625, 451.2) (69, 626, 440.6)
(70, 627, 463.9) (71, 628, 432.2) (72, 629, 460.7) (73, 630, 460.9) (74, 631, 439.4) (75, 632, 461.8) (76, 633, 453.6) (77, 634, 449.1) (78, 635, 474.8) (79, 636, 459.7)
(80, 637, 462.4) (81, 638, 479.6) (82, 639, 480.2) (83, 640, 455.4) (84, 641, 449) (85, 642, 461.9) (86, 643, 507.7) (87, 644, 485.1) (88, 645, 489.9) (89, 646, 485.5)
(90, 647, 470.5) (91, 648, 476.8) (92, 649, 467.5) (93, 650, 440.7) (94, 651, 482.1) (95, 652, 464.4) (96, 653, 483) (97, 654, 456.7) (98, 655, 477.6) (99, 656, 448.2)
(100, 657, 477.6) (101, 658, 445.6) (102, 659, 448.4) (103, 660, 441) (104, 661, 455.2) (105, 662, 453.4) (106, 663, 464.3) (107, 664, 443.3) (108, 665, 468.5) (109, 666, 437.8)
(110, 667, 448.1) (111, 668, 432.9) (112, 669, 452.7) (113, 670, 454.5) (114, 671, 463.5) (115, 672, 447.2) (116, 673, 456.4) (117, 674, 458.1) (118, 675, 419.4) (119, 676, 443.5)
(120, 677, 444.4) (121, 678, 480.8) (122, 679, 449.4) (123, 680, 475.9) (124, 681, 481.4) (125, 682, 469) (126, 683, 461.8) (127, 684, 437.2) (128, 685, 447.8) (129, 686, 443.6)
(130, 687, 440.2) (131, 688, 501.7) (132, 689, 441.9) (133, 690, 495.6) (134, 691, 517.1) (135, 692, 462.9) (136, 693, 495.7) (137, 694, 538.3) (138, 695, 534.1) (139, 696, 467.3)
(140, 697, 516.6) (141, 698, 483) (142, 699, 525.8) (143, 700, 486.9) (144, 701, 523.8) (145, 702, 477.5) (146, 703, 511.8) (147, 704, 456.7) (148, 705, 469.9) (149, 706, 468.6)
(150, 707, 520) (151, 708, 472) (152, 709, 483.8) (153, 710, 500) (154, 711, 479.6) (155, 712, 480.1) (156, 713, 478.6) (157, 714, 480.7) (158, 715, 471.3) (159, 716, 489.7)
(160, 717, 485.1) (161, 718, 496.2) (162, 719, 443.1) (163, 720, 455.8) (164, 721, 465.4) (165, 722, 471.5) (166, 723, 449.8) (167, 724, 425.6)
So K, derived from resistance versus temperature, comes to 1.2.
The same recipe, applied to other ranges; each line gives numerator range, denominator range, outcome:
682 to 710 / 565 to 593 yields 1.26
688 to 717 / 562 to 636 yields 1.15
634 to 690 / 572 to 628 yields 1.09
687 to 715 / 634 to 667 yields 1.05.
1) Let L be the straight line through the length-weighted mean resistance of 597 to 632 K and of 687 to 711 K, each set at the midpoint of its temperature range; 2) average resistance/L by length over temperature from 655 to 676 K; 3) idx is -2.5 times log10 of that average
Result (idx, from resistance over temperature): 0.06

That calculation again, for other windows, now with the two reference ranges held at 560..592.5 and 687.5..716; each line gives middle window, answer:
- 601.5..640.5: -0.060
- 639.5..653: -0.056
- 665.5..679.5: 0.046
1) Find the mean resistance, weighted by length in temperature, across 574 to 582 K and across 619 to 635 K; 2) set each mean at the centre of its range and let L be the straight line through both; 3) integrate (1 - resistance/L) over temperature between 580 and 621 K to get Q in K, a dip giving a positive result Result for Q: -2.9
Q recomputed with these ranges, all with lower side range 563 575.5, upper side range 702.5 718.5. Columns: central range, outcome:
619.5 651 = -2.1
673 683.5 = 0.1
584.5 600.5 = -0.8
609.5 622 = -0.7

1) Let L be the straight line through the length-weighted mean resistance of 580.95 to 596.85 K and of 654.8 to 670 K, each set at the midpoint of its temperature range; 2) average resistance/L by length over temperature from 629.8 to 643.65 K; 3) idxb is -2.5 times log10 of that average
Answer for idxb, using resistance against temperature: -0.06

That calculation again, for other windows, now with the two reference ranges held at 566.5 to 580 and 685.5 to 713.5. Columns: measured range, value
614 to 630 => -0.095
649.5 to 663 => -0.028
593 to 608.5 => -0.129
